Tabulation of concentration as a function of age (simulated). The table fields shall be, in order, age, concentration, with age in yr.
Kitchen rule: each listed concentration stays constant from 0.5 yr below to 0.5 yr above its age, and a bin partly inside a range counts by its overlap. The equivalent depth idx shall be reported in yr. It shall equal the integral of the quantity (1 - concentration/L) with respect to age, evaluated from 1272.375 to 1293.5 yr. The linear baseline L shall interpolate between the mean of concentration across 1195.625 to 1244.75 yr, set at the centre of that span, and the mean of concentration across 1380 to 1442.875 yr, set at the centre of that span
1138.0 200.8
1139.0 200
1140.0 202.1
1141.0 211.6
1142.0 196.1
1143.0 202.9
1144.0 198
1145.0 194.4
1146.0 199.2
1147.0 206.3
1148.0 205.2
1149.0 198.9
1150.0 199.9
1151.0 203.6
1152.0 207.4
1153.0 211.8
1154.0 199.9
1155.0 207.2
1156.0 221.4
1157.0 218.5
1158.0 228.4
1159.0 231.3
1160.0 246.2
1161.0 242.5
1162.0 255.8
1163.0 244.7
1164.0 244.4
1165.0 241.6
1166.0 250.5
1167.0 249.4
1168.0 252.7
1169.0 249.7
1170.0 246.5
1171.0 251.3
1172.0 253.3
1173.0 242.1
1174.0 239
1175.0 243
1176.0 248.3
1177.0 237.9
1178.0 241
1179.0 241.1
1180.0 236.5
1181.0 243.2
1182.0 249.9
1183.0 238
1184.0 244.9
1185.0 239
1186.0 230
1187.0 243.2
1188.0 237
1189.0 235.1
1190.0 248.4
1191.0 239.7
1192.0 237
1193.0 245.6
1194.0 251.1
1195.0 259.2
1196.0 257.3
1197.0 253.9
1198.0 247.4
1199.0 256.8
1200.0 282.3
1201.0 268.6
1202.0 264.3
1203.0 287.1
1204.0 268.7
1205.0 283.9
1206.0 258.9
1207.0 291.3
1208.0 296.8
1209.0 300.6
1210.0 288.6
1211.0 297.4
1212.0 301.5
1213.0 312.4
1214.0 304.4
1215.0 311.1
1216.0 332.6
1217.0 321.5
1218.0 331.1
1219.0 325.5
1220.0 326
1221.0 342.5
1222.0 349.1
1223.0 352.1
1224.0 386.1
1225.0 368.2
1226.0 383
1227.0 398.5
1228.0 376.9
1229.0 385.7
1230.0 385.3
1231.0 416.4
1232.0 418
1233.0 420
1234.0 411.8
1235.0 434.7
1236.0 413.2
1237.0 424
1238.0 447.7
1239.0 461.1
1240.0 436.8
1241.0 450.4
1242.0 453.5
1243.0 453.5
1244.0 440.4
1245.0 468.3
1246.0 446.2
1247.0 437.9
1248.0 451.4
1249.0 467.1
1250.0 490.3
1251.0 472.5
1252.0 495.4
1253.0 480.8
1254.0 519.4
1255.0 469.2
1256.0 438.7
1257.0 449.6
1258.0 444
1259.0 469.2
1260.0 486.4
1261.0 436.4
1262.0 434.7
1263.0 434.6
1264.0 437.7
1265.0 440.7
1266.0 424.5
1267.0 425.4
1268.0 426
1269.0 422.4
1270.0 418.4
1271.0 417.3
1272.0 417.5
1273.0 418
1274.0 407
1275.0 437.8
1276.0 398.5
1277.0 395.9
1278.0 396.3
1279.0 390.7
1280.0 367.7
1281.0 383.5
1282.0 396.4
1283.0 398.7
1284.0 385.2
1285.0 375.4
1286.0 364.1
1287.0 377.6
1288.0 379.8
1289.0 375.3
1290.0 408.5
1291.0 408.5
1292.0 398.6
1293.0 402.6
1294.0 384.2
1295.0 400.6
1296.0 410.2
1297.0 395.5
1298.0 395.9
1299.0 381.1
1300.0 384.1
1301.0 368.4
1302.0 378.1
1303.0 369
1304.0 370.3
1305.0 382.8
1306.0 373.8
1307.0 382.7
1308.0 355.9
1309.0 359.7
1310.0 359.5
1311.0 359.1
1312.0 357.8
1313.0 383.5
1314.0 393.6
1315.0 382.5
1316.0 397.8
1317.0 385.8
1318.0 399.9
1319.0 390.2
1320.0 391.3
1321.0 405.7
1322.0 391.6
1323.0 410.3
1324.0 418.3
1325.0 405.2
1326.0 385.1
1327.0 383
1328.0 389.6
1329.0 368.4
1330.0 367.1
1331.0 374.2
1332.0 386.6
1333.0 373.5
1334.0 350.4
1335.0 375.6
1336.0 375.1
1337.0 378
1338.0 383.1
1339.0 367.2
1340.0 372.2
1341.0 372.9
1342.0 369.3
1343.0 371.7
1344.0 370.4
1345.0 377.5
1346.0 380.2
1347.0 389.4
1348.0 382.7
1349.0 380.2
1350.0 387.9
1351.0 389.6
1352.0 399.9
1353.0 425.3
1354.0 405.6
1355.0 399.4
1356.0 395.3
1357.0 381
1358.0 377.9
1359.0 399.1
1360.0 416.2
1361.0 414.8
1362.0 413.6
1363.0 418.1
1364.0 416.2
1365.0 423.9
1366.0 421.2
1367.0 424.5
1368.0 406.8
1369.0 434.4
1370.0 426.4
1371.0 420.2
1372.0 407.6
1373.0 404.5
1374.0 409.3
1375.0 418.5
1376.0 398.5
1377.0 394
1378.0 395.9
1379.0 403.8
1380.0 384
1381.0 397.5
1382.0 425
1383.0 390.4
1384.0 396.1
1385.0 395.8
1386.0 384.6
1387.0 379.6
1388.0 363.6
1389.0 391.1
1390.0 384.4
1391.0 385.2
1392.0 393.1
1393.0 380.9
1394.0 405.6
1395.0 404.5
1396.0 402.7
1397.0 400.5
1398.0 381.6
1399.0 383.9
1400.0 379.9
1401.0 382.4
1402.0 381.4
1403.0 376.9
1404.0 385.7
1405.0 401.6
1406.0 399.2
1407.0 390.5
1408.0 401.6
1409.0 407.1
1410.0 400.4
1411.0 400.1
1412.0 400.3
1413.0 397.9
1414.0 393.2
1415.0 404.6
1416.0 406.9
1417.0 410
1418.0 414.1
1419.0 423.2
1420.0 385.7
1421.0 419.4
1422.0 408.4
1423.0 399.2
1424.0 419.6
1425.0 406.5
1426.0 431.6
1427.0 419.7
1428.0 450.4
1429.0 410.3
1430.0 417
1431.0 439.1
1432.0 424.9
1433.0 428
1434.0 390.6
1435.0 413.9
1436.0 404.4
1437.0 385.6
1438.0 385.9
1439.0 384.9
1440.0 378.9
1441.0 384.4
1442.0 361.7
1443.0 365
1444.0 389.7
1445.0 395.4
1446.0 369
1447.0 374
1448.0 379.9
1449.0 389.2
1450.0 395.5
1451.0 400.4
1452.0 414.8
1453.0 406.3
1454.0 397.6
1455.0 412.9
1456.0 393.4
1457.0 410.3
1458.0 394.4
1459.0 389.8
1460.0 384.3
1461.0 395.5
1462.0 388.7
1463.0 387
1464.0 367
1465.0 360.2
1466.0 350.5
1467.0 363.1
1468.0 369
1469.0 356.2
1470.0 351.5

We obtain -1.63 yr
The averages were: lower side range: 349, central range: 394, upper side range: 399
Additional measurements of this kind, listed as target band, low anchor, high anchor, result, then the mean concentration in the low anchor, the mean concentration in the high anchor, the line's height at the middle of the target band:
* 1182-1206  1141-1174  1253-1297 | 2.7 yr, 225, 416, 284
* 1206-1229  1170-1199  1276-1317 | -3.7 yr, 244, 383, 285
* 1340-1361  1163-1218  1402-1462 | -2.1 yr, 262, 400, 353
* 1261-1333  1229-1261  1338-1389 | 5.5 yr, 449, 397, 426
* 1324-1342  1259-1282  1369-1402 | 1.3 yr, 420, 396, 407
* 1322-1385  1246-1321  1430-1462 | 1.3 yr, 409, 395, 403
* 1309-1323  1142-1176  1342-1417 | -1.5 yr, 227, 397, 348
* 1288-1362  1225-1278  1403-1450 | 6.2 yr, 435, 401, 421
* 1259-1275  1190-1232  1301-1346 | -4.1 yr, 309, 379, 344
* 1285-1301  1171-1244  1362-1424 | -1.7 yr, 312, 401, 353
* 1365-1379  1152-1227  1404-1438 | -1.3 yr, 268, 409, 379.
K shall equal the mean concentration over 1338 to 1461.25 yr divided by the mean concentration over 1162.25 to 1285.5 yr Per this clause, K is 1.1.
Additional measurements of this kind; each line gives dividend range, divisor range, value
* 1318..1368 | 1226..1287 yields 0.91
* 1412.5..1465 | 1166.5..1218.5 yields 1.52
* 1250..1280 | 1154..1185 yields 1.82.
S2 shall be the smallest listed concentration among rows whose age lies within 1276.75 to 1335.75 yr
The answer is 350.4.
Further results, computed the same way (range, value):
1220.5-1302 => 342.5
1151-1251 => 199.9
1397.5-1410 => 376.9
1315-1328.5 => 382.5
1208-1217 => 288.6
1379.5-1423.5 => 363.6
